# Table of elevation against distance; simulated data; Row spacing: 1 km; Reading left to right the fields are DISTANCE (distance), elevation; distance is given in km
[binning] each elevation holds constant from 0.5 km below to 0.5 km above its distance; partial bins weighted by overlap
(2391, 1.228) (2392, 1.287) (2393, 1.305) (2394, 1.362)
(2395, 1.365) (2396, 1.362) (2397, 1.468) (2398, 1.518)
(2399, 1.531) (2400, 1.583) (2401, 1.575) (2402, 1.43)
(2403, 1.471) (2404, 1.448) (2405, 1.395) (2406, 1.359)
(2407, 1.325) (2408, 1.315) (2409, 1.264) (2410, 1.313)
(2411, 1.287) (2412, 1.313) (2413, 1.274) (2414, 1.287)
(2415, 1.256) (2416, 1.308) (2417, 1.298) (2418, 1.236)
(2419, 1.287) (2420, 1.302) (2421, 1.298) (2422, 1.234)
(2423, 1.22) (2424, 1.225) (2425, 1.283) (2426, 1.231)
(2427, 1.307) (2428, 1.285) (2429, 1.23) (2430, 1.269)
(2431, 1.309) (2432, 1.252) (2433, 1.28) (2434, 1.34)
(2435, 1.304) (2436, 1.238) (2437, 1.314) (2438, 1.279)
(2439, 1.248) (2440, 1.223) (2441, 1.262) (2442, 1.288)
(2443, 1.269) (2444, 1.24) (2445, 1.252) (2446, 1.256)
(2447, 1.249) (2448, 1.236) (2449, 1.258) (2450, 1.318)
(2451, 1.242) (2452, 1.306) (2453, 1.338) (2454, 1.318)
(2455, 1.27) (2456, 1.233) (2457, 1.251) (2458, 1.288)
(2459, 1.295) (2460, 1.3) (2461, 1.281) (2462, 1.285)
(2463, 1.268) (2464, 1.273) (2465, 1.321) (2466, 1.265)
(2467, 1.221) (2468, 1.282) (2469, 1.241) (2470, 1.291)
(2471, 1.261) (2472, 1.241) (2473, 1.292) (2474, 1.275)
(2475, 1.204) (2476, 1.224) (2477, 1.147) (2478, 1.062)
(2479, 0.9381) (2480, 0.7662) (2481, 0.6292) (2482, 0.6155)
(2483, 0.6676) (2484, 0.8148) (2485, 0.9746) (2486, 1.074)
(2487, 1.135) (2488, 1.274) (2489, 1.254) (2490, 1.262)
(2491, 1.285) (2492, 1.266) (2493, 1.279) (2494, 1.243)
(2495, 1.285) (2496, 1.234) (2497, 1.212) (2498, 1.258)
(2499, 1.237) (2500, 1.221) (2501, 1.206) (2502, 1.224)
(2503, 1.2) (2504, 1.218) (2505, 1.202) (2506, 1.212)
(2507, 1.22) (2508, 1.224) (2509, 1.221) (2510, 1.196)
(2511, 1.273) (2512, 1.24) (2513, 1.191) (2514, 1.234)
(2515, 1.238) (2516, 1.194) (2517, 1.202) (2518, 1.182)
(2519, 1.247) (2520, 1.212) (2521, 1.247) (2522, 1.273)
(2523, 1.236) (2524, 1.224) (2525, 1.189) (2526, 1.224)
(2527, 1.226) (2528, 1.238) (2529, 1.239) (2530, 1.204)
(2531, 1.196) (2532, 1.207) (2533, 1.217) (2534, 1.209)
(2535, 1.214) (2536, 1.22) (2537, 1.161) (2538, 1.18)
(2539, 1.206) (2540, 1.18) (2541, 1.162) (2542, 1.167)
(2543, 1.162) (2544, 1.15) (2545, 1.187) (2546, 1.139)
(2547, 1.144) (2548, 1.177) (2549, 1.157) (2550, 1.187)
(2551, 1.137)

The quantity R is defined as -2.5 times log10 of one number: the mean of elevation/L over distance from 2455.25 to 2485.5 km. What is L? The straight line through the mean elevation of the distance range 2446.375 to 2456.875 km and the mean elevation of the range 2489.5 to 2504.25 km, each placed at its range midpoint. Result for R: 0.110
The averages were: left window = 1.28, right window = 1.24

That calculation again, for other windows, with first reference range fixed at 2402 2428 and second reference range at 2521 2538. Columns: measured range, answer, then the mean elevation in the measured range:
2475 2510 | 0.106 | 1.13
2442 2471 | -0.001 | 1.27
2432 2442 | 0.009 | 1.28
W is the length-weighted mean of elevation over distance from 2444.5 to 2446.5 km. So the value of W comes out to 1.25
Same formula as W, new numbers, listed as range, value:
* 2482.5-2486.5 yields 0.883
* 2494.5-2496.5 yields 1.26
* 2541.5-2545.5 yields 1.17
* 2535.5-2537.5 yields 1.19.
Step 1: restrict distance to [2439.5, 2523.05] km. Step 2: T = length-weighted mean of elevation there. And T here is 1.2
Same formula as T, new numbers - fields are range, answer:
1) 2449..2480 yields 1.24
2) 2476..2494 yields 1.04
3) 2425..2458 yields 1.27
